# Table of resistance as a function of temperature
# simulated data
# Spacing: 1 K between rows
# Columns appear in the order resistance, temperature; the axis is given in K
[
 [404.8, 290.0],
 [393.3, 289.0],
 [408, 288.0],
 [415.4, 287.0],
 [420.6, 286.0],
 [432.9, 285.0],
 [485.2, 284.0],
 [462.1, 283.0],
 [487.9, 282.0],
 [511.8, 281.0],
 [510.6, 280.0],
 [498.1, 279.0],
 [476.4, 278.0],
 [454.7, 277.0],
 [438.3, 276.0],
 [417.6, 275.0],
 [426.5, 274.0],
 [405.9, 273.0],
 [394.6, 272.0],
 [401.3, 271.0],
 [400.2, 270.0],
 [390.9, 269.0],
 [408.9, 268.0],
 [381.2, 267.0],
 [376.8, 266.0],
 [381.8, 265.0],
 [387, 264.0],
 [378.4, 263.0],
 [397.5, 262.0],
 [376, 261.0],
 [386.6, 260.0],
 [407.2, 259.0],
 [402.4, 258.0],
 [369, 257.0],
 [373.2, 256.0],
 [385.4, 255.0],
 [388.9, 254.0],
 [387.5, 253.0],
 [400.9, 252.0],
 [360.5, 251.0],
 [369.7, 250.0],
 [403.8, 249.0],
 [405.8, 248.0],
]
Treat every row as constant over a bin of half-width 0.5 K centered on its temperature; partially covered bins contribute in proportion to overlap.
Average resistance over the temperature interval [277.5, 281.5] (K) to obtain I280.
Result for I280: 499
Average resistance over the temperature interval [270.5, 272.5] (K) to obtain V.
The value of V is 398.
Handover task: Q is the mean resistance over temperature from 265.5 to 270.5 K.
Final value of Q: 392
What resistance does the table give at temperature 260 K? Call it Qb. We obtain 386.6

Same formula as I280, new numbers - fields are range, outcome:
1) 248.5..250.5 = 387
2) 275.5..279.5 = 467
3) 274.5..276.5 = 428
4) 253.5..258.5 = 384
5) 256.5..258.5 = 386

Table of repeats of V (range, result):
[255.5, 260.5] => 388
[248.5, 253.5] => 384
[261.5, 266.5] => 384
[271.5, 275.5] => 411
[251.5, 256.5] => 387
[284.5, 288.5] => 419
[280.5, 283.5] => 487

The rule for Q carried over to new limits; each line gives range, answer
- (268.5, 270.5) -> 396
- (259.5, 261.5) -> 381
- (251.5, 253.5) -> 394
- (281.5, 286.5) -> 458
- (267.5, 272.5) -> 399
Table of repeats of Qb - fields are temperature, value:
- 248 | 405.8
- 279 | 498.1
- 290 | 404.8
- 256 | 373.2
